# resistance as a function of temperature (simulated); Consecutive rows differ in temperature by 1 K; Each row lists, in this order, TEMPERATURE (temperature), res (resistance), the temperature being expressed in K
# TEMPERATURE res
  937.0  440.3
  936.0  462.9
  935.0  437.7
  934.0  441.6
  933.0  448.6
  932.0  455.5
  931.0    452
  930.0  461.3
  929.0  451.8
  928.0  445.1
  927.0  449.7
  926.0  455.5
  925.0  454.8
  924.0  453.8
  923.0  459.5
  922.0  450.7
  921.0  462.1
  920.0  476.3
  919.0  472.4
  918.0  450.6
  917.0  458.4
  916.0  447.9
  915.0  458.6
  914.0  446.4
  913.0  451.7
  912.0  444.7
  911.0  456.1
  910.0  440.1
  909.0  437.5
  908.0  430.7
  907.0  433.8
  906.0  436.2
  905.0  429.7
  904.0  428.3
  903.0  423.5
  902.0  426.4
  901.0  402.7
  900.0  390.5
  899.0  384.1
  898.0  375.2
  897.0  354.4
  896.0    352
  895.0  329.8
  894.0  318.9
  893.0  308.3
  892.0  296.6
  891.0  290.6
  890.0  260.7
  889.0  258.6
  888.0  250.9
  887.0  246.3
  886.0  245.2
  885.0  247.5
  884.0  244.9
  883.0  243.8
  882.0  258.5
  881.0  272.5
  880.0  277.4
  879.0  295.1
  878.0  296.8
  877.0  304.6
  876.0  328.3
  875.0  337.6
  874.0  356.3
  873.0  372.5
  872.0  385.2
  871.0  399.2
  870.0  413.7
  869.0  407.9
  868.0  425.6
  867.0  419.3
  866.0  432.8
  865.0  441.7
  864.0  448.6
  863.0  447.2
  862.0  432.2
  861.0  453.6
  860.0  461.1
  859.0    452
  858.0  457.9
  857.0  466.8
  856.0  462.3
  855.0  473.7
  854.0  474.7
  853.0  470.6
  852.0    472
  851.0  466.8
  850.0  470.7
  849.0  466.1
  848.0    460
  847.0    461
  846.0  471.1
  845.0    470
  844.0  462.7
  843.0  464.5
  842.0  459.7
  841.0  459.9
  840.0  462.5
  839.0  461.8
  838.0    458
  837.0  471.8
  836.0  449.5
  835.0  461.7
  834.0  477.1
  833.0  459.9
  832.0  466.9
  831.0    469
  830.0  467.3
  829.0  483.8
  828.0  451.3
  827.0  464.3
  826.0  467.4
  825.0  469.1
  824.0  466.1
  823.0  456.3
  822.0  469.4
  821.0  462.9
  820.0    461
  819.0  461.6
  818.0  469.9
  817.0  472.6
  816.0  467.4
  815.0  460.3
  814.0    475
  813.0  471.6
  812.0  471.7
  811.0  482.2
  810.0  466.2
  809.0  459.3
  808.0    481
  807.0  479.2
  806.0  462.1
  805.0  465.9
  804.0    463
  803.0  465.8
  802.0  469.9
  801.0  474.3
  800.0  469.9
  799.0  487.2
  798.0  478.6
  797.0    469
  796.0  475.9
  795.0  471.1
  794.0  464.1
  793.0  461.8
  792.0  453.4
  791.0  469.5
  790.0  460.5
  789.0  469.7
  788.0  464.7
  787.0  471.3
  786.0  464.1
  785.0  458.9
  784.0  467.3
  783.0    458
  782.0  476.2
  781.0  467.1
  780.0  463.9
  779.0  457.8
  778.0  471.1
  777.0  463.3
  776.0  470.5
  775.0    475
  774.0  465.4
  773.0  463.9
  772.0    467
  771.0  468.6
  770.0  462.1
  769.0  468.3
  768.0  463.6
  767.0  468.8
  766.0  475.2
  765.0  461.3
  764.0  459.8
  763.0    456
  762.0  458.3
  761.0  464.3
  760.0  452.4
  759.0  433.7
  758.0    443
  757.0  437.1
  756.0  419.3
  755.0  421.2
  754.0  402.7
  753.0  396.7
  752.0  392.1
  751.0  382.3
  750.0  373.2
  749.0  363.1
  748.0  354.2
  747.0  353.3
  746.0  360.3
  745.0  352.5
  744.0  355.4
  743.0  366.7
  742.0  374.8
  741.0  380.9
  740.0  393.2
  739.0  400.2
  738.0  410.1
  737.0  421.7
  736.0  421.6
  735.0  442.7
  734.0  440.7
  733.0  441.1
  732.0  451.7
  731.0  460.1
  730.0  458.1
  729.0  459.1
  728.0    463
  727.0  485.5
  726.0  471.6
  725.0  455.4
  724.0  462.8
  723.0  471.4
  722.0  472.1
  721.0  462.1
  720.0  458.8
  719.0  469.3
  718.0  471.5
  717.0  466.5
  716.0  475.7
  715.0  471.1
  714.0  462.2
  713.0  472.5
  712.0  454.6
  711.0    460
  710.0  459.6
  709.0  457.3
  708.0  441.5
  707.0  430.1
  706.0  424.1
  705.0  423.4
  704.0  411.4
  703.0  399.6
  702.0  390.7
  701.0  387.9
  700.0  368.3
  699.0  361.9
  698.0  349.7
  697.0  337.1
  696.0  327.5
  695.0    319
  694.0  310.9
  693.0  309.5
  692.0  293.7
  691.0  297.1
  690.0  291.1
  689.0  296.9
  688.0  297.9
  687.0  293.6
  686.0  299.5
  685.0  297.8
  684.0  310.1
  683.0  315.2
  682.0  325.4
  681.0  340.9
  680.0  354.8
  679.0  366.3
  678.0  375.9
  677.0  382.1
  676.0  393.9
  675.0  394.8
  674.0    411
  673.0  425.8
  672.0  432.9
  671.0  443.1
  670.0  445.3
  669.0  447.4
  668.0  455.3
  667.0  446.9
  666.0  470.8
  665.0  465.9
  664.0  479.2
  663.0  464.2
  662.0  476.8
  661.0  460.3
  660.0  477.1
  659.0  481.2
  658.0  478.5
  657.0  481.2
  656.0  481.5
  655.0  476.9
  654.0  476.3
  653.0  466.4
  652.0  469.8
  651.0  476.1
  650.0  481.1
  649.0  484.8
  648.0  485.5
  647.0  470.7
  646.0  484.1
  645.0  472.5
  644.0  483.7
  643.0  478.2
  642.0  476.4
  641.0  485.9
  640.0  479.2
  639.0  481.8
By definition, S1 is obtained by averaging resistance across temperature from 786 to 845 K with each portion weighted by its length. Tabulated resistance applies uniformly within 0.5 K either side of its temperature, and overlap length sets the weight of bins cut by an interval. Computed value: 467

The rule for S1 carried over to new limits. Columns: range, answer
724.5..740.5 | 442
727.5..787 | 434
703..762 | 430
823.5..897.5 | 401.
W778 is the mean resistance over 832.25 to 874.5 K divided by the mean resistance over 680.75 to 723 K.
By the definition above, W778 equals 1.2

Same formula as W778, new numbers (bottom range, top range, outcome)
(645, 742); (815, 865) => 1.10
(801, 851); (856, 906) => 0.77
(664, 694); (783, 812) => 1.27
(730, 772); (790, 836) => 1.11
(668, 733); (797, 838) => 1.16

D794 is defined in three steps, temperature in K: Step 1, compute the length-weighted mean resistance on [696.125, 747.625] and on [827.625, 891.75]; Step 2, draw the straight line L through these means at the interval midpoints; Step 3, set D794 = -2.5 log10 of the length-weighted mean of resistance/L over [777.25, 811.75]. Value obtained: -0.13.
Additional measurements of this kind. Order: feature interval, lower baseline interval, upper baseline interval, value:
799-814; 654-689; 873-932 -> -0.20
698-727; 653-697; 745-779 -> -0.08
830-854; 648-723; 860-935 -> -0.17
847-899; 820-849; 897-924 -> 0.21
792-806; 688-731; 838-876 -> -0.09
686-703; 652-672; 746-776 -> 0.36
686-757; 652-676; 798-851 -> 0.14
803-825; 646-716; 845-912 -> -0.19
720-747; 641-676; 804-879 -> 0.07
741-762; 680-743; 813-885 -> 0.04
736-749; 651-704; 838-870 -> 0.10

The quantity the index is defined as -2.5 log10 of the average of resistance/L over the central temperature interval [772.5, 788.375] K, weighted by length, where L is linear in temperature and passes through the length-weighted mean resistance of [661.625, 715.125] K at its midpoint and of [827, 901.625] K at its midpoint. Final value -0.19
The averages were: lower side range 389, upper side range 397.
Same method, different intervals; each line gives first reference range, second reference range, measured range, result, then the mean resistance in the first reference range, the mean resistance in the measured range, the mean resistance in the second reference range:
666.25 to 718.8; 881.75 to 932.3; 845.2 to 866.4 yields -0.18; 387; 459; 392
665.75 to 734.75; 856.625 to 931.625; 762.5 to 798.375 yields -0.17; 405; 466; 391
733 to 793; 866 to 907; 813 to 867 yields -0.23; 435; 462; 340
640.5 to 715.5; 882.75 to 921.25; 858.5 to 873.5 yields -0.11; 414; 426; 378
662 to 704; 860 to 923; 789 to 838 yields -0.24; 372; 468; 378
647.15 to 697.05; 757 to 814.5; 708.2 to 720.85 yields -0.09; 403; 464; 466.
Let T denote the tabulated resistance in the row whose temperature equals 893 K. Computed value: 308.3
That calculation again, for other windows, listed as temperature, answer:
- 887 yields 246.3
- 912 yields 444.7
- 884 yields 244.9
